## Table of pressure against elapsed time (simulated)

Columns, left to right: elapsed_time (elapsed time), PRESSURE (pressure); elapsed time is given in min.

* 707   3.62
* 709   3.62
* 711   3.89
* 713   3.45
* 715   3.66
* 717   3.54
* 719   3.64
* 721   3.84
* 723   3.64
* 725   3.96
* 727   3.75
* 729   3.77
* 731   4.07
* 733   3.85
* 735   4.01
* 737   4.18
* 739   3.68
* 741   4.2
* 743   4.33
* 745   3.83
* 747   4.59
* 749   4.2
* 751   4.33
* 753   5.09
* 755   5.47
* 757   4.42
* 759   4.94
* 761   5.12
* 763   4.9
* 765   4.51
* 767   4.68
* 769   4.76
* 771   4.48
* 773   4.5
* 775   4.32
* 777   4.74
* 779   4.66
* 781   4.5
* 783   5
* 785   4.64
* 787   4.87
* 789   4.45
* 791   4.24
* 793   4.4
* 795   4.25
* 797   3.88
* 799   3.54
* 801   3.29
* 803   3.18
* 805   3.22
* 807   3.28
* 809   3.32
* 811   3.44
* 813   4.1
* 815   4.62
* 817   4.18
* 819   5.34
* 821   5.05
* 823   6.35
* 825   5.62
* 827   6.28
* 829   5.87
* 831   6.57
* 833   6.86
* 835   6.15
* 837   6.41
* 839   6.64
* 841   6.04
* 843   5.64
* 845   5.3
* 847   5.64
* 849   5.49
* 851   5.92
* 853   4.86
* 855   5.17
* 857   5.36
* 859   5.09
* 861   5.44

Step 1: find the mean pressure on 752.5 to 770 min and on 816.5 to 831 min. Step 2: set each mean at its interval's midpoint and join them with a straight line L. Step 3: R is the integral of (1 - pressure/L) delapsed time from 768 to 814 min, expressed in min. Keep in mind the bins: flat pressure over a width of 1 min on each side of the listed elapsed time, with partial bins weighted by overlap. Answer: 9.5 min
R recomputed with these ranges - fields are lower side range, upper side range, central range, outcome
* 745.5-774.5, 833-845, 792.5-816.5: 7.9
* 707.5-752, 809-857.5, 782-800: 1.8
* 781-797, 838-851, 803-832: 2.6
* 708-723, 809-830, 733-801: -2.2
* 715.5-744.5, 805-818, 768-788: -4.3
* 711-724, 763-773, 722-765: -1.5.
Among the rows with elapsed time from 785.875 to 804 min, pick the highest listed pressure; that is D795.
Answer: 4.87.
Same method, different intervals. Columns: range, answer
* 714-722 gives 3.84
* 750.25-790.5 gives 5.47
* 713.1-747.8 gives 4.59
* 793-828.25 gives 6.35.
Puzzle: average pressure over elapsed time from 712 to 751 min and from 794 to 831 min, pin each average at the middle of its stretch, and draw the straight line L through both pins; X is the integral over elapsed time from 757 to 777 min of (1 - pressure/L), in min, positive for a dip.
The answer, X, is -2.6 min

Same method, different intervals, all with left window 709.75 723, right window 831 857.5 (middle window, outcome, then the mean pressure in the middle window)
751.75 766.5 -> -1.7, 4.9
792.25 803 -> 2.7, 3.8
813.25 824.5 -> 0.7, 5.06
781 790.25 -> 0.3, 4.7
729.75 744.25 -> -0.1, 4.04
